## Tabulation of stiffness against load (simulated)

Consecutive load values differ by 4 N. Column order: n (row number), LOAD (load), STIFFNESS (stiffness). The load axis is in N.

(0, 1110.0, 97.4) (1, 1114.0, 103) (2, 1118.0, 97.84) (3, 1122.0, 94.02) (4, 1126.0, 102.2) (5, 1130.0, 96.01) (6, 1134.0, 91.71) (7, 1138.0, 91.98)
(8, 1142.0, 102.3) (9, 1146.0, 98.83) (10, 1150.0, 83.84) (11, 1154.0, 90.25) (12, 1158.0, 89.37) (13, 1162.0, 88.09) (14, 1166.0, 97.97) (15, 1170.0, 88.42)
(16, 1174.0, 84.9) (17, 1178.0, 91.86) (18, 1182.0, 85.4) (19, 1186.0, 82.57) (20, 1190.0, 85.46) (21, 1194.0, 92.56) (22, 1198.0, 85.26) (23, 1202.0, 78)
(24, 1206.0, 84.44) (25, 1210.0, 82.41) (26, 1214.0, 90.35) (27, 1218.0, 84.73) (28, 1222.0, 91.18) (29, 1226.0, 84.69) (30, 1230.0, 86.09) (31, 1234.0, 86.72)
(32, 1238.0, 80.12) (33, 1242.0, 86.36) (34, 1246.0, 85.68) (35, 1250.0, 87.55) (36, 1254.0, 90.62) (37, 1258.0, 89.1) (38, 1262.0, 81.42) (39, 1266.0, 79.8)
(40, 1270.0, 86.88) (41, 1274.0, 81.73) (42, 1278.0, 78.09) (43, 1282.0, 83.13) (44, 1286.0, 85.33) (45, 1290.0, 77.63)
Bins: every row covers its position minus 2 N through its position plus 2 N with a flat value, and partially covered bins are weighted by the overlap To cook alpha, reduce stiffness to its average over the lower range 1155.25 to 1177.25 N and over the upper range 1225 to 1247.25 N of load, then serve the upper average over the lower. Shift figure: 0.9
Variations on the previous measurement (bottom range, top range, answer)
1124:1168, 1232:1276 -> 0.91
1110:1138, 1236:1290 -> 0.87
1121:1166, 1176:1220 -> 0.91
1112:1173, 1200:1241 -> 0.90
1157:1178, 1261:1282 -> 0.91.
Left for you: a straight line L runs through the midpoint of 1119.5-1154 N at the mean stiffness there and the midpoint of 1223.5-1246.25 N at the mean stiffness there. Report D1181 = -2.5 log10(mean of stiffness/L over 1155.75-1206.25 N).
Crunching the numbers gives 0.04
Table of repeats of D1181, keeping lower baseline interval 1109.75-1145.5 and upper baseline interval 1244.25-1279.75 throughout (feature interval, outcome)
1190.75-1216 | 0.058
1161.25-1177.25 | 0.039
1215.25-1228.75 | 0.017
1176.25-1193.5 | 0.063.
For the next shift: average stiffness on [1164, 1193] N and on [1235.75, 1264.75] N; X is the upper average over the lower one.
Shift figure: 0.97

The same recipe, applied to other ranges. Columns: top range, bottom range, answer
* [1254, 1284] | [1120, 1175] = 0.90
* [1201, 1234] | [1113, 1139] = 0.89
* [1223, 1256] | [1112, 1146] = 0.88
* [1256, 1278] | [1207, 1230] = 0.96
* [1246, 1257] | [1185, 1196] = 1.01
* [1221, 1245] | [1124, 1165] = 0.92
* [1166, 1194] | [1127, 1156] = 0.93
